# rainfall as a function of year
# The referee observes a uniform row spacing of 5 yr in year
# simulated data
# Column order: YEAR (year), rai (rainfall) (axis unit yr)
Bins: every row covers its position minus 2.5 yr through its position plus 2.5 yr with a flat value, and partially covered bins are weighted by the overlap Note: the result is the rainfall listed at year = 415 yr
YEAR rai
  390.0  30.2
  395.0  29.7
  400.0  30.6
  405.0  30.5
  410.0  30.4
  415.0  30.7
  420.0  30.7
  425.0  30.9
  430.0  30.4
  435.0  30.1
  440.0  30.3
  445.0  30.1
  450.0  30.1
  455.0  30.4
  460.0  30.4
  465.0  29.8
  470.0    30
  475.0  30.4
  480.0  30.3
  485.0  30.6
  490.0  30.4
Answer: 30.7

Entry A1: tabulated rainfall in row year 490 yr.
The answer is 30.4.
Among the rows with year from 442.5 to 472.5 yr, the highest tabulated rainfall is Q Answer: 30.4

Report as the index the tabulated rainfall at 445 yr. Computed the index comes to 30.1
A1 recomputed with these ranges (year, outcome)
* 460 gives 30.4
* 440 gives 30.3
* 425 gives 30.9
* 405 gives 30.5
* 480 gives 30.3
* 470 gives 30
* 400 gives 30.6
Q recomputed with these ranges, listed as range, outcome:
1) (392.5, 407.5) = 30.6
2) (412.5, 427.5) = 30.9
